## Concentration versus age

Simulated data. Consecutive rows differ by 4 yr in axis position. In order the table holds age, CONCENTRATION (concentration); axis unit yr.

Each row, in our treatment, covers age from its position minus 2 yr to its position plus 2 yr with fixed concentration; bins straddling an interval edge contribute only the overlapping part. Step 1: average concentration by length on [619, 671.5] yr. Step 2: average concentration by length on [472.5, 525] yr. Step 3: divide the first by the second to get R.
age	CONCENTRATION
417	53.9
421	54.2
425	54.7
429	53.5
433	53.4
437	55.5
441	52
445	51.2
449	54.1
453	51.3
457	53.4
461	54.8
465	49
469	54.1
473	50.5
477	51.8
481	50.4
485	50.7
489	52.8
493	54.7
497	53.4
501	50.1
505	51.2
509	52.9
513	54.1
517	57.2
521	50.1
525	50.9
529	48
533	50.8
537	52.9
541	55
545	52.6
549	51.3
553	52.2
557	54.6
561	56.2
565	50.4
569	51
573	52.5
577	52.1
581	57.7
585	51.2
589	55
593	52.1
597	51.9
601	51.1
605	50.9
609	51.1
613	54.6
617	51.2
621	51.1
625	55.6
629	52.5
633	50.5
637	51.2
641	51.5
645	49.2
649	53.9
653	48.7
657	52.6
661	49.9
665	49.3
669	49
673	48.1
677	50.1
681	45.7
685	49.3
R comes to 0.98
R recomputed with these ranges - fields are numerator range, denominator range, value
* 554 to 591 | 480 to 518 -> 1.01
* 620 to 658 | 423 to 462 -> 0.97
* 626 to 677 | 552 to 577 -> 0.96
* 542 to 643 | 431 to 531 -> 1.00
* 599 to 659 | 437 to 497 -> 0.99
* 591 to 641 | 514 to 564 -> 0.99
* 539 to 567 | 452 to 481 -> 1.02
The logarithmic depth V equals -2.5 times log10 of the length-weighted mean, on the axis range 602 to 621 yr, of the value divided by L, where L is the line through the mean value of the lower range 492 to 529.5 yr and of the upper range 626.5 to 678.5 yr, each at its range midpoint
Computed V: -0.02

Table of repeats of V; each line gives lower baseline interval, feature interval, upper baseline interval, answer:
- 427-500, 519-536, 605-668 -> 0.04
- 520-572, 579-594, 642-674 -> -0.06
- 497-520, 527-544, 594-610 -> 0.02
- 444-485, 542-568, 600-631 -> -0.01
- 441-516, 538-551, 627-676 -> -0.03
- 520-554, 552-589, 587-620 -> -0.03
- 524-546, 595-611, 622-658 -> 0.01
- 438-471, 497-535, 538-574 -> 0.02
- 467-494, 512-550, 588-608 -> 0.00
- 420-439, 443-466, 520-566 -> 0.03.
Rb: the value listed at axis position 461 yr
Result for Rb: 54.8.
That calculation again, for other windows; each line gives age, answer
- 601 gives 51.1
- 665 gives 49.3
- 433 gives 53.4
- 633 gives 50.5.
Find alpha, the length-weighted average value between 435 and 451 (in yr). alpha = 53.2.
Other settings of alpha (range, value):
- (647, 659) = 51.7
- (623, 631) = 54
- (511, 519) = 55.7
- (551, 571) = 52.9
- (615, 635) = 52.2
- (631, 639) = 50.9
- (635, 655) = 50.9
